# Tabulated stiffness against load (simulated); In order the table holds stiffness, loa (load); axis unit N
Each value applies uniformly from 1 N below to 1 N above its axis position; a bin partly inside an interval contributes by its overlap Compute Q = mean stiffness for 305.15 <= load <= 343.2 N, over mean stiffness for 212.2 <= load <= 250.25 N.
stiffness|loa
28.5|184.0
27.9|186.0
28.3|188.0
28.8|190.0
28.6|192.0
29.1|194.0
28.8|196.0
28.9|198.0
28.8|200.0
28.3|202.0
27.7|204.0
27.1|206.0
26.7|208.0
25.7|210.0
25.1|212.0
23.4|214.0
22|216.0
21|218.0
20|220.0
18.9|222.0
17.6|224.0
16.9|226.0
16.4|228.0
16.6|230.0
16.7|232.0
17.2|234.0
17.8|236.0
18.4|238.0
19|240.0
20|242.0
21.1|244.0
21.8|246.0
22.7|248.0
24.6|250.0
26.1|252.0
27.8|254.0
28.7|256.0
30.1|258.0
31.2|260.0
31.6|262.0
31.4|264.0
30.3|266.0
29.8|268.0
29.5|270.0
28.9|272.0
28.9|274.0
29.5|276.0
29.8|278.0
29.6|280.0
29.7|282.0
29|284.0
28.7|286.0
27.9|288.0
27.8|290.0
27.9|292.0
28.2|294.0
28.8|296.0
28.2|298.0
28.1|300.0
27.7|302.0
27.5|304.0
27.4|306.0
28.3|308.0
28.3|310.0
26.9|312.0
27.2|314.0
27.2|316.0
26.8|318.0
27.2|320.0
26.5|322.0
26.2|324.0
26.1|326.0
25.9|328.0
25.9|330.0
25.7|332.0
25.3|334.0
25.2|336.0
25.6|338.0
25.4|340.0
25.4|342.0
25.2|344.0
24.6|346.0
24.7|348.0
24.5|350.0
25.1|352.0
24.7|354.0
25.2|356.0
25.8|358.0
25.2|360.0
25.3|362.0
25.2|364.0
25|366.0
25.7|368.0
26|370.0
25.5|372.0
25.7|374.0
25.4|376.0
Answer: 1.35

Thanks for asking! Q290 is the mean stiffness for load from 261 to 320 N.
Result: 28.6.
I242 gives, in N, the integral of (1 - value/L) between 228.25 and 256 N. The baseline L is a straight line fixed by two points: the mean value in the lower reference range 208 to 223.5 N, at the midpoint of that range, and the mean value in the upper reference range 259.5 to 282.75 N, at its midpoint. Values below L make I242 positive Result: 5.6 N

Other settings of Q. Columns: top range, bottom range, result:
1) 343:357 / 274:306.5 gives 0.87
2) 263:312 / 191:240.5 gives 1.27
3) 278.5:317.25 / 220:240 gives 1.60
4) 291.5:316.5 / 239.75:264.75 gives 1.07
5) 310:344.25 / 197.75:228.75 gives 1.12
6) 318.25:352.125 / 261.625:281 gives 0.86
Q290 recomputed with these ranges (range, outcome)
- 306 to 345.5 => 26.3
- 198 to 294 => 25.1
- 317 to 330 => 26.4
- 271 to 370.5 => 26.8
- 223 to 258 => 20.8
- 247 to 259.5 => 26.8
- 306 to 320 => 27.4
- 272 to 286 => 29.3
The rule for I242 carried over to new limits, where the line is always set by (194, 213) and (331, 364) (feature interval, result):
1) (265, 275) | -1.1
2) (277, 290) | -1.4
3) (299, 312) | -1.0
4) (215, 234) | 6.2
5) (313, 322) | -0.5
